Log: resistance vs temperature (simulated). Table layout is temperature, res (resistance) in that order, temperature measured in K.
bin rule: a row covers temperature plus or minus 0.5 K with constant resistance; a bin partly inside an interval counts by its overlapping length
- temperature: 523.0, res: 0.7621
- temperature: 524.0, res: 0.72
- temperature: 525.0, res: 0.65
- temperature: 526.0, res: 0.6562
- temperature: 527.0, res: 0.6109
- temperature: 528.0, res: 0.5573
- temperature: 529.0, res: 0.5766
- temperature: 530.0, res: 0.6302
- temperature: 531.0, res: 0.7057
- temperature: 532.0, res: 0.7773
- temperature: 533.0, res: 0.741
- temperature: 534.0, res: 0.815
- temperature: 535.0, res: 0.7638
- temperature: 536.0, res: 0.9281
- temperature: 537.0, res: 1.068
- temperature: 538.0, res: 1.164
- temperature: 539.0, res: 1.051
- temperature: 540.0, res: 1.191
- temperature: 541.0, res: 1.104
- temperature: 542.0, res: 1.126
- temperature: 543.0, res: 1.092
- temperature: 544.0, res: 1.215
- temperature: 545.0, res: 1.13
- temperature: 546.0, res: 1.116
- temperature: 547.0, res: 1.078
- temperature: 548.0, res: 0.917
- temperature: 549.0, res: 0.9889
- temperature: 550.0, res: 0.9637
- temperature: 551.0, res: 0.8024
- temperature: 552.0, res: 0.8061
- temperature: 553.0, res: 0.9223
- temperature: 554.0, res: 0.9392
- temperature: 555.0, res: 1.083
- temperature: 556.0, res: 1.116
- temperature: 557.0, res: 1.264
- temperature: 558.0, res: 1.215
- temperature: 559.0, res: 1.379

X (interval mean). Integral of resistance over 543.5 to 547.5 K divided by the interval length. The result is 1.13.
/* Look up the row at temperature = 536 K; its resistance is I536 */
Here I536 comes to 0.9281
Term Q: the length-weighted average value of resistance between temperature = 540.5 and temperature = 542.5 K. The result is 1.11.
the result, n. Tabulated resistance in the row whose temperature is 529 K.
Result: 0.5766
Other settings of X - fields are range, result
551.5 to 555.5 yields 0.938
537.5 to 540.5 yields 1.14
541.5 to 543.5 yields 1.11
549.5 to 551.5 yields 0.883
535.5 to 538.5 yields 1.05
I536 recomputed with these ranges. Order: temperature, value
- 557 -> 1.264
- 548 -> 0.917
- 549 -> 0.9889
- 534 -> 0.815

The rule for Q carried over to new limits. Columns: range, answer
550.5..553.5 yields 0.844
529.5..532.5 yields 0.704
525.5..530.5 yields 0.606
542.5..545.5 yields 1.15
